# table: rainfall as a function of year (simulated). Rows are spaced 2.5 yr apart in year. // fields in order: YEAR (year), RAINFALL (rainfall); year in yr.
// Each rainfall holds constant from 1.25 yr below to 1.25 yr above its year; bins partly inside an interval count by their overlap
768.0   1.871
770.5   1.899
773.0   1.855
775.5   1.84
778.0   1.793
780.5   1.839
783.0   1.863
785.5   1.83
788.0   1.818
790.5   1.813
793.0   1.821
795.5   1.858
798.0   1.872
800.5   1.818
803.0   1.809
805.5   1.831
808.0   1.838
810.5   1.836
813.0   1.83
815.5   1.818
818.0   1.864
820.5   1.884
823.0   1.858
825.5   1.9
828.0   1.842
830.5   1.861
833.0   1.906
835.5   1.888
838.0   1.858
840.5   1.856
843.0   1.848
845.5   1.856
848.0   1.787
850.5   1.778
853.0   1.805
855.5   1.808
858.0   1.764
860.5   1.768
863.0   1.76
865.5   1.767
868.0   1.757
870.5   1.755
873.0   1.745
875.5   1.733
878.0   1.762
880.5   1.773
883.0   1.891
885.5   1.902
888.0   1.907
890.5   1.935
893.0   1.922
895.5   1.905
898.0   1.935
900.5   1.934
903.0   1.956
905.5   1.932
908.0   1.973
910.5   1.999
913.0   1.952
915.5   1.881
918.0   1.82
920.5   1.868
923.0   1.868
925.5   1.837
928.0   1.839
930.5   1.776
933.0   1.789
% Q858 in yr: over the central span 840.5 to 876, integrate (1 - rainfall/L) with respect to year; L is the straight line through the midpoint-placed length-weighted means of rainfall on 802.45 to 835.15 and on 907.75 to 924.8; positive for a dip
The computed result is 1.7 yr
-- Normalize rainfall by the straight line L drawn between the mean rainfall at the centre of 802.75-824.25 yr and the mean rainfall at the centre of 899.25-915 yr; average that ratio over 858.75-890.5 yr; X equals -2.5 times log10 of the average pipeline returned 0.07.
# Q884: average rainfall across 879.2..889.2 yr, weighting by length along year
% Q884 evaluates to 1.87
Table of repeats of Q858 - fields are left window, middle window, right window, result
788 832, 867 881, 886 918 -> 1.1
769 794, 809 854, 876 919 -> 0.4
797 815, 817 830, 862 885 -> -0.4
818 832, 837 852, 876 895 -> 0.3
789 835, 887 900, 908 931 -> -0.3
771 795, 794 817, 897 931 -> 0.1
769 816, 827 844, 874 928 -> -0.1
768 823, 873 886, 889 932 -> 0.6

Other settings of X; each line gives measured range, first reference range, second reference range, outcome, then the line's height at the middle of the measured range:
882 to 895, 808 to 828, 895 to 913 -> 0.012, 1.93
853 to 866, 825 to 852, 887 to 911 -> 0.062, 1.88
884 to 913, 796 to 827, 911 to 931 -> -0.044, 1.86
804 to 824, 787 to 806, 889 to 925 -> 0.000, 1.84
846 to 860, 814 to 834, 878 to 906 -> 0.053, 1.88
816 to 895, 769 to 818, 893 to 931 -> 0.023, 1.87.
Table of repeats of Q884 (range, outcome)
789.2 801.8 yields 1.84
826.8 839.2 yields 1.87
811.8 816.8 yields 1.82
